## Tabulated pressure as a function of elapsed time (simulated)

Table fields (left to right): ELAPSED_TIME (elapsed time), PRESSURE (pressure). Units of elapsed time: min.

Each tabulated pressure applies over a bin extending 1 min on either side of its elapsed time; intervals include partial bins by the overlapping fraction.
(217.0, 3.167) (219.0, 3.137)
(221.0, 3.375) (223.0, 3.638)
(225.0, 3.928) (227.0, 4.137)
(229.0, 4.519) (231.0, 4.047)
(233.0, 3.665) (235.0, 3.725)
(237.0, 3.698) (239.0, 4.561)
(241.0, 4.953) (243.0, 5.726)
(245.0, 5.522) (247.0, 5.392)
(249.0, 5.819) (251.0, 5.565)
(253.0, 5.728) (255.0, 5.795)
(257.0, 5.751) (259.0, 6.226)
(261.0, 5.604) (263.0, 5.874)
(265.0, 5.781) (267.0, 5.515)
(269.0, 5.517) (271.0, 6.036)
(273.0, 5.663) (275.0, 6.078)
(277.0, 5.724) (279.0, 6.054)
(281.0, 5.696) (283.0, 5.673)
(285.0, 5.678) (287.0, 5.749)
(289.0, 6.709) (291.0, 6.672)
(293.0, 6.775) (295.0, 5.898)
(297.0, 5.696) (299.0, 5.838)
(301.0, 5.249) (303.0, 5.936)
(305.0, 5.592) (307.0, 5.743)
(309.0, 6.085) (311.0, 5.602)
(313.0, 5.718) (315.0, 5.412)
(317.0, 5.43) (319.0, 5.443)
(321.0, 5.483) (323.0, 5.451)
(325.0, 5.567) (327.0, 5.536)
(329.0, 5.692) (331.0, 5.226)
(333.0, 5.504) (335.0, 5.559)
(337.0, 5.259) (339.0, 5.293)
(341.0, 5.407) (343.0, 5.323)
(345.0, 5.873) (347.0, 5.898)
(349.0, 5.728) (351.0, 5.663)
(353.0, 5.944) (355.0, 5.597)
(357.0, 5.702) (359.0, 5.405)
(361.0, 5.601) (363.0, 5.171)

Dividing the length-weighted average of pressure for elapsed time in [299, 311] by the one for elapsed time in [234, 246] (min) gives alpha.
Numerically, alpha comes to 1.22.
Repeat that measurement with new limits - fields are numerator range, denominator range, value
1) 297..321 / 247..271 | 0.98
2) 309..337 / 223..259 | 1.14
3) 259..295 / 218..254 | 1.32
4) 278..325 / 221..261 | 1.20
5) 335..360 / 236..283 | 1.00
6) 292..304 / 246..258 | 1.04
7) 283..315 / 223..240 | 1.47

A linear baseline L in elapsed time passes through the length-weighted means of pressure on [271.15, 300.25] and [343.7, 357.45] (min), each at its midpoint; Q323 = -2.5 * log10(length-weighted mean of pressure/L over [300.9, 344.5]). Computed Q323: 0.06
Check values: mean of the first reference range 5.99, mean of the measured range 5.53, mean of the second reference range 5.77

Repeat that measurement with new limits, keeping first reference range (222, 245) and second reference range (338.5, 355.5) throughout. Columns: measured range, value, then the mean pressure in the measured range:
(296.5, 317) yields -0.10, 5.67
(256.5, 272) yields -0.24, 5.79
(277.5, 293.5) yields -0.23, 6.09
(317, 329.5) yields -0.03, 5.51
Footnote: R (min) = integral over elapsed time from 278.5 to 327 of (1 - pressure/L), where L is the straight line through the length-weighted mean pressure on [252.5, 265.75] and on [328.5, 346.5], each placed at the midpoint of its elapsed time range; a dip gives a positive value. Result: -1.40 min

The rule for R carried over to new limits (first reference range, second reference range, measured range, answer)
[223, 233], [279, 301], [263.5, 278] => -1.0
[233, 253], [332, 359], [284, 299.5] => -2.6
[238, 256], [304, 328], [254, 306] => -3.4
